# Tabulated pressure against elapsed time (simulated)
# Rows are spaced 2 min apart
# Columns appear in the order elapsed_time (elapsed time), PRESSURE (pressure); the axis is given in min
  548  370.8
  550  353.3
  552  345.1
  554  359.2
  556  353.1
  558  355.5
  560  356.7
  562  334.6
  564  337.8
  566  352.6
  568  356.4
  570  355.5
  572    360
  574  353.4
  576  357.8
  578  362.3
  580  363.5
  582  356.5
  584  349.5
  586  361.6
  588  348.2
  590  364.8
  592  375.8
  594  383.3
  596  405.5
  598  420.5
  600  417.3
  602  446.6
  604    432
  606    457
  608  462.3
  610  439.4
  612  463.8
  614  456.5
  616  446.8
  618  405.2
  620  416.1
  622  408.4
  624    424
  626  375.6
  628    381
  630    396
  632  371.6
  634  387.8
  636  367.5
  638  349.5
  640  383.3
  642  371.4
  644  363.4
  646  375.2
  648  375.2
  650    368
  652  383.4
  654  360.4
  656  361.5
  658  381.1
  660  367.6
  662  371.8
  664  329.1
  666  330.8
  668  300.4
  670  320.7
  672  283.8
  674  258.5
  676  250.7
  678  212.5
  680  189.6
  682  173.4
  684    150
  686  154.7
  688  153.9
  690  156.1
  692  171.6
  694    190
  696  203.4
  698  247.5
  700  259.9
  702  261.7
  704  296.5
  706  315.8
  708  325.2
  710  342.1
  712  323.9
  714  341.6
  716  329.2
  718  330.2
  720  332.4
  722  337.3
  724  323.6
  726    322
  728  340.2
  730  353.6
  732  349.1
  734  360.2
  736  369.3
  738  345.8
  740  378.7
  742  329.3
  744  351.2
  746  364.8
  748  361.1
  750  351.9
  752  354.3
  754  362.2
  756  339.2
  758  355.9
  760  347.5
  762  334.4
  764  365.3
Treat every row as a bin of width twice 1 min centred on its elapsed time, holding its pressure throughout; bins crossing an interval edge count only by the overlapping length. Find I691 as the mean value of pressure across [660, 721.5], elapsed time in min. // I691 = 266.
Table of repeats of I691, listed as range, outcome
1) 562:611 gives 383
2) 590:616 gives 428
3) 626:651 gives 374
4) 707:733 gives 335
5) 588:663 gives 397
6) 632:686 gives 320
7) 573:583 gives 359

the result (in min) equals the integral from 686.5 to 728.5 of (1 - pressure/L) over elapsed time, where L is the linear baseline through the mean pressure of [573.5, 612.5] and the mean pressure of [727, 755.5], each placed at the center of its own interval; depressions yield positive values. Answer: 9.8 min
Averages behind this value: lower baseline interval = 396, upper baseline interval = 355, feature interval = 279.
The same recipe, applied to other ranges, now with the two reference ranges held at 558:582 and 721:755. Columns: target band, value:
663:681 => 3.92 min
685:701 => 7.25 min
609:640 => -4.61 min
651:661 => -0.53 min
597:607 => -2.31 min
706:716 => 0.56 min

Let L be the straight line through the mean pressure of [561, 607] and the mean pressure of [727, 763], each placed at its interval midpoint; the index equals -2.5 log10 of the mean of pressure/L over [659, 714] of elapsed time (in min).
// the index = 0.36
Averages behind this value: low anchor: 376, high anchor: 353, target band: 259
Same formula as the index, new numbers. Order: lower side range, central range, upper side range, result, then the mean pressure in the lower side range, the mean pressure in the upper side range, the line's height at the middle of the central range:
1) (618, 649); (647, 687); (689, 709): 0.07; 384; 243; 312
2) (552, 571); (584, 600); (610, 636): 0.00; 351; 410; 380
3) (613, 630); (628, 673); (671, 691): -0.18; 413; 198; 308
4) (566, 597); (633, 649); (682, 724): -0.19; 363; 261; 313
